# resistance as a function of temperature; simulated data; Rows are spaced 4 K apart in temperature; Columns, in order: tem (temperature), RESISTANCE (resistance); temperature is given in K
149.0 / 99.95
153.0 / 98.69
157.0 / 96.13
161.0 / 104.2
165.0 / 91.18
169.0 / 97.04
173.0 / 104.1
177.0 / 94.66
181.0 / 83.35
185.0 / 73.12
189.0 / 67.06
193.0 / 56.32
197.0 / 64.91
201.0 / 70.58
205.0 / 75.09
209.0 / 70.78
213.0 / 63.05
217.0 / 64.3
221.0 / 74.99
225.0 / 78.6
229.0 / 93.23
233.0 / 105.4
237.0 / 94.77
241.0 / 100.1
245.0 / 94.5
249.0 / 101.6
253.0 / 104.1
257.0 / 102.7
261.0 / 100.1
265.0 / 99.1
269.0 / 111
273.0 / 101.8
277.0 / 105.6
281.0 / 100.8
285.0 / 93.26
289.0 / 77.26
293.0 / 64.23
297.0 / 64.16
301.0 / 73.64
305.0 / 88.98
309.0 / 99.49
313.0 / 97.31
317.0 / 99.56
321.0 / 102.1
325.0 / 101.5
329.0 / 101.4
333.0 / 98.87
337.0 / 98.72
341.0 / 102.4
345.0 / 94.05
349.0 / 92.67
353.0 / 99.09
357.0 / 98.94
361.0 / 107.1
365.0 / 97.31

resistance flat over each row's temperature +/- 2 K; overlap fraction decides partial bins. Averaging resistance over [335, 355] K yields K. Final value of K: 97.4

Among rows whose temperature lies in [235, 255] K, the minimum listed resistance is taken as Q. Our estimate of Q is 94.5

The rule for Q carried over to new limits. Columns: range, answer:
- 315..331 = 99.56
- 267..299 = 64.16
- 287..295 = 64.23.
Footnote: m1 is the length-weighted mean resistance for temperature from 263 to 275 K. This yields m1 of 104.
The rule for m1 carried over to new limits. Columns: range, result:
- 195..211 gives 70.3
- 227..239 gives 97.8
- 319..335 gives 101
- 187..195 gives 61.7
